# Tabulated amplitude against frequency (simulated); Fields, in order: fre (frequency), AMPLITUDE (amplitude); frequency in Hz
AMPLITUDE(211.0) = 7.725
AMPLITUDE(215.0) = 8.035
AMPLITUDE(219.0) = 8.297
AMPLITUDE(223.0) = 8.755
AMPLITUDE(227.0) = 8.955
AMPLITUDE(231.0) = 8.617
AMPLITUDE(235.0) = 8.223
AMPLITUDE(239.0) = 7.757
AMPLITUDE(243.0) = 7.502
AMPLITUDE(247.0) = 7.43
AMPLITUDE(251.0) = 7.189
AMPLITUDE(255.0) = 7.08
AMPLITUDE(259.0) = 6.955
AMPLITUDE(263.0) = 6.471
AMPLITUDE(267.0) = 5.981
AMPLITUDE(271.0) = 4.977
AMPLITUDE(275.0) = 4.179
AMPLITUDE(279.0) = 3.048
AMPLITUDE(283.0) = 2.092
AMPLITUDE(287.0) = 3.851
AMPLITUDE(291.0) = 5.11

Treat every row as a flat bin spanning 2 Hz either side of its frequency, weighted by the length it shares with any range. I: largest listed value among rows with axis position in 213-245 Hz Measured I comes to 8.955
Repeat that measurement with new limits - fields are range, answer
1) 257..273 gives 6.955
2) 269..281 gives 4.977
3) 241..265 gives 7.502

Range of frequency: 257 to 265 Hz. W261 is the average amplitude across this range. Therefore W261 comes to 6.71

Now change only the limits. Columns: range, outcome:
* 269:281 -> 4.07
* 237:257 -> 7.39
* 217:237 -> 8.57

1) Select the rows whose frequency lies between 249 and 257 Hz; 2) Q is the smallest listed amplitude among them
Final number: 7.08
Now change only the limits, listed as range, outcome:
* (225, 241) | 7.757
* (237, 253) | 7.189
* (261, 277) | 4.179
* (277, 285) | 2.092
